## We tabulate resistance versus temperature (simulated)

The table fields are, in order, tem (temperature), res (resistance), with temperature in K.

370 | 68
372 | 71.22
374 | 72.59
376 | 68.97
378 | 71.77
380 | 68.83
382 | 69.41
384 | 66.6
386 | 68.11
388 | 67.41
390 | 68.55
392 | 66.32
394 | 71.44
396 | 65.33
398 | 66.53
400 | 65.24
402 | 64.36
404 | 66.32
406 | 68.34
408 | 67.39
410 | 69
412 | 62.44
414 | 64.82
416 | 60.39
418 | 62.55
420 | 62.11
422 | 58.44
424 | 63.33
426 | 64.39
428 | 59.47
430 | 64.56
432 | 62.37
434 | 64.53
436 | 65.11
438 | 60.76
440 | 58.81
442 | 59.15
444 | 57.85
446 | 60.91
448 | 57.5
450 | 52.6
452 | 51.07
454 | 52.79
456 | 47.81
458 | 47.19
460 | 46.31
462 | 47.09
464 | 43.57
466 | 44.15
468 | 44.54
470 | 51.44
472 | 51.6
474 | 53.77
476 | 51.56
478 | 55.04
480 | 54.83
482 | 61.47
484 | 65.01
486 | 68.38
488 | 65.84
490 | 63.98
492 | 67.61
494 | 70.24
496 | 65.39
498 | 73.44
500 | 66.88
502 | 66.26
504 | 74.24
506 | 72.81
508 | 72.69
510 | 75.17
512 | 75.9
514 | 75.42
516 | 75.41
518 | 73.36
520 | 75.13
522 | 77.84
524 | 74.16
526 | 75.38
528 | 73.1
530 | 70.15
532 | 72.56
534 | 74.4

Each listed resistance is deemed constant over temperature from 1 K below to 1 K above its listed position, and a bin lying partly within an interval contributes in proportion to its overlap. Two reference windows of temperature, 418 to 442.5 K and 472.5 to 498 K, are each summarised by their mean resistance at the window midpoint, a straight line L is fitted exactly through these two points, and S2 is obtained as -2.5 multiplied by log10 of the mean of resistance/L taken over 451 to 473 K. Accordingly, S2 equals 0.281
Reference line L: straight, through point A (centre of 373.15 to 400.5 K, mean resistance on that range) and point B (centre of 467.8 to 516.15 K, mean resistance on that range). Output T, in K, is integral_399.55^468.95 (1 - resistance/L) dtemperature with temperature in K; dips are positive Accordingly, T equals 8.8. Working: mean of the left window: 68.4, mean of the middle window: 58.4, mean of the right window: 64.9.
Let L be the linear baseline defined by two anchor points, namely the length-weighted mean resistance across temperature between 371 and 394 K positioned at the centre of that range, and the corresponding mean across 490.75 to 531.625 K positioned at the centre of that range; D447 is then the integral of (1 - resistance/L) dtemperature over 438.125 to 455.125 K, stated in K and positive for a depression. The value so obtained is 3.4 K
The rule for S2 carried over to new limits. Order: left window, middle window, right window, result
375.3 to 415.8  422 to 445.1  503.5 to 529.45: 0.130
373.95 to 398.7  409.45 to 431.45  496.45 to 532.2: 0.115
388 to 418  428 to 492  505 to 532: 0.242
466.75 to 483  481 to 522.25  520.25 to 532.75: -0.109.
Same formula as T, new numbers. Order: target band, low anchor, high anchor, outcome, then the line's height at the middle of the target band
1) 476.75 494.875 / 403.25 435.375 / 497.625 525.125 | 1.9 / 70.8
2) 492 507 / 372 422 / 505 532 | 0.7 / 73.1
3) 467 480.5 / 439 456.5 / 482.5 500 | 2.4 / 62.6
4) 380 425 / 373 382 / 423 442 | 0.7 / 66.8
